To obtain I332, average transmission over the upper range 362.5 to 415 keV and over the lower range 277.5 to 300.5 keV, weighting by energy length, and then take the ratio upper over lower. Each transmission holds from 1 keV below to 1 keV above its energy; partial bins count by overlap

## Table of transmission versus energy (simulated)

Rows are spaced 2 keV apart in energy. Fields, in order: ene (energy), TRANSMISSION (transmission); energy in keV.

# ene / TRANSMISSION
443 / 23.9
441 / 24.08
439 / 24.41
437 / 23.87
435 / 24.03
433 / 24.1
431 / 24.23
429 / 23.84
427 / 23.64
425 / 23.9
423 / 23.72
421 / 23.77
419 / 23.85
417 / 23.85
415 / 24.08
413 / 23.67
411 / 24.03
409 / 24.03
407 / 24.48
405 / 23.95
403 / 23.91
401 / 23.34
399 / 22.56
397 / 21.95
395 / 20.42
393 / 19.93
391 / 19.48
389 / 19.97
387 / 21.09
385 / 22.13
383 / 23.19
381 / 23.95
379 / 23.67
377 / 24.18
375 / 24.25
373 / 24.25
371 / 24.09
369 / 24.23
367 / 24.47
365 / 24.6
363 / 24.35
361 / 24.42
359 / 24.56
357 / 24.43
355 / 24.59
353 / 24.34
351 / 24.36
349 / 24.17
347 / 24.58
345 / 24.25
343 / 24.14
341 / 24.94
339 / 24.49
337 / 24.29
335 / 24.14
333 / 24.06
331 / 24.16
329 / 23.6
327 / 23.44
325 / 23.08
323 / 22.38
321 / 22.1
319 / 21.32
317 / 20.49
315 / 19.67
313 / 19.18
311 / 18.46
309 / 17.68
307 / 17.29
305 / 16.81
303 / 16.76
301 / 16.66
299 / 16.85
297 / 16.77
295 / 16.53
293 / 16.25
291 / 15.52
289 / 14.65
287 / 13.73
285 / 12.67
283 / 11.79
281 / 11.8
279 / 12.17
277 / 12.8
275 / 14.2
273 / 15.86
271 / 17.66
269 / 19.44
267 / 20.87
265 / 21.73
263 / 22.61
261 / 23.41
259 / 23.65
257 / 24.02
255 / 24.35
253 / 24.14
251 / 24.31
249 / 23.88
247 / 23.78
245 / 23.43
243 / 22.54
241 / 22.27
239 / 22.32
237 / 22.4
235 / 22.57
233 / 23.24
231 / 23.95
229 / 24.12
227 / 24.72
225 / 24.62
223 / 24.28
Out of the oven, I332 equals 1.6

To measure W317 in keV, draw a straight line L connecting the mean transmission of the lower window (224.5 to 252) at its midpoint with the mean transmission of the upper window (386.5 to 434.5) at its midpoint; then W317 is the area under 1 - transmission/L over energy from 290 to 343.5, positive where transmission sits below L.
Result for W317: 6.6 keV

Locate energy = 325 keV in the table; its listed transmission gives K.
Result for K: 23.08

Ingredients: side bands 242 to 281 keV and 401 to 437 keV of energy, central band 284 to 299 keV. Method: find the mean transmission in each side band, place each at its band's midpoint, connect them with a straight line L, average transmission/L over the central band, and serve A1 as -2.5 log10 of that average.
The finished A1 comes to 0.356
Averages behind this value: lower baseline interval 20.6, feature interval 15.3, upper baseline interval 23.9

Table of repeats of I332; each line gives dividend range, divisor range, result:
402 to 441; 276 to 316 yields 1.53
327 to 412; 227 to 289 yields 1.17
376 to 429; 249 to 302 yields 1.28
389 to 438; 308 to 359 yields 1.01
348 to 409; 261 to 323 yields 1.36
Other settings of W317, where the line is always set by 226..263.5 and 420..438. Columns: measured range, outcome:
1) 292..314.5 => 6.1 keV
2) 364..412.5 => 1.6 keV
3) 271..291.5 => 8.6 keV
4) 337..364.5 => -0.8 keV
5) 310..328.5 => 1.9 keV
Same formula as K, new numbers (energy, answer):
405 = 23.95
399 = 22.56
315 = 19.67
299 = 16.85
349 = 24.17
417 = 23.85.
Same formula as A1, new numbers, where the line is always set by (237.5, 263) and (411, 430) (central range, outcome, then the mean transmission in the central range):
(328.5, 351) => -0.03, 24.3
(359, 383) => -0.02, 24.2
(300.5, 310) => 0.35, 17.1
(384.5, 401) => 0.13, 21.1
